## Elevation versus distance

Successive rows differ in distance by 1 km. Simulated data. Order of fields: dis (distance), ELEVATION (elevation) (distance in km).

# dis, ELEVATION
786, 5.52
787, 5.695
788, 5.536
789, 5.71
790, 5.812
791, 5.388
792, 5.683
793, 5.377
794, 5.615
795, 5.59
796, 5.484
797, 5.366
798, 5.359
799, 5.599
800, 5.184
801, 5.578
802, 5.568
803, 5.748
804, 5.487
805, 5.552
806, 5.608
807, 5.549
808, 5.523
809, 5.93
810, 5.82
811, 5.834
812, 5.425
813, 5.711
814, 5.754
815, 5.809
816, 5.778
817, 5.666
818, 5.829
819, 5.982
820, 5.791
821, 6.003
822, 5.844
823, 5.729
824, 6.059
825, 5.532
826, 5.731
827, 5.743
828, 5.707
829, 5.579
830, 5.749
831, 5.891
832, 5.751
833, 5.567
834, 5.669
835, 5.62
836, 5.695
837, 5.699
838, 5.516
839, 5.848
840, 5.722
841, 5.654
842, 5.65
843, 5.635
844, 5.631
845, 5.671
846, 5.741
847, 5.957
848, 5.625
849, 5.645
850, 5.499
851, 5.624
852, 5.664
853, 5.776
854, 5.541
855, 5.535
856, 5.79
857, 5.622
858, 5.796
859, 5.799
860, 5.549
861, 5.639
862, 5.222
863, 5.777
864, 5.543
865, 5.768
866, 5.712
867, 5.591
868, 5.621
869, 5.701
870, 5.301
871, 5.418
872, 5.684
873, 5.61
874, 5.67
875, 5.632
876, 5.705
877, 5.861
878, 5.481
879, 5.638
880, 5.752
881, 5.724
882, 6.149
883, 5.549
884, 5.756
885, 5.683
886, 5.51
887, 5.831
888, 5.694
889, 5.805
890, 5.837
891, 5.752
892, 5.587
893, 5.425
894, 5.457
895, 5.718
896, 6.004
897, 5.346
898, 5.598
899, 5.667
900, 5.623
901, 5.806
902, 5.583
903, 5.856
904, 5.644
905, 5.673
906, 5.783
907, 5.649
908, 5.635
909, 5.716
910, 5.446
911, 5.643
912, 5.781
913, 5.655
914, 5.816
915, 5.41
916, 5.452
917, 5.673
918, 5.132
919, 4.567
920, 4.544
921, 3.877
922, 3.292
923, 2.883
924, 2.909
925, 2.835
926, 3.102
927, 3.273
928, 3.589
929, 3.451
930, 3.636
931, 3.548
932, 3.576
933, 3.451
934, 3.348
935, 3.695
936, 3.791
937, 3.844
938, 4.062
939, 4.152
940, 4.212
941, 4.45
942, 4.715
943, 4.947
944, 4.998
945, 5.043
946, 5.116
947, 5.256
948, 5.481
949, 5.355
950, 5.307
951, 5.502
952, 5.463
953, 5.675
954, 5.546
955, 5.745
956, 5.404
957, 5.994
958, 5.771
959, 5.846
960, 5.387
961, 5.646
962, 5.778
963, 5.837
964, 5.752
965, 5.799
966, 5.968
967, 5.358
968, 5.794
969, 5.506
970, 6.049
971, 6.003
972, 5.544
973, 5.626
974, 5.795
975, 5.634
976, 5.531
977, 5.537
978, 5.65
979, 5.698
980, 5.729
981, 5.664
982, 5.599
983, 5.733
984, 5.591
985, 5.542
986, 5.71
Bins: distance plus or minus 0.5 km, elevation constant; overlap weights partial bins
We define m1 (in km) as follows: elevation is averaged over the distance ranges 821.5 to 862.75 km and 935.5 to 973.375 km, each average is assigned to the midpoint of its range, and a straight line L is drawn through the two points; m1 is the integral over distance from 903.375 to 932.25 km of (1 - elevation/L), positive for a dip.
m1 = 4.4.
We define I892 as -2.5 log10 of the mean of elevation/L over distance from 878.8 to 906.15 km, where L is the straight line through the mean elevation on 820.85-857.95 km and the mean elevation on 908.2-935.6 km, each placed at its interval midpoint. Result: -0.19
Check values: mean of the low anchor 5.7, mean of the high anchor 4.28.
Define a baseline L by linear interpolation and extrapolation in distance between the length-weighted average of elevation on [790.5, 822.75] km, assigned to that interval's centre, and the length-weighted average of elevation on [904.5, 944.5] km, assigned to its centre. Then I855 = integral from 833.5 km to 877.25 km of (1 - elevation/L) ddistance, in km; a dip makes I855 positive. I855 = -4.4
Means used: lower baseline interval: 5.64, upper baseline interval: 4.43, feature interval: 5.65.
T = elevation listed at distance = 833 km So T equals 5.567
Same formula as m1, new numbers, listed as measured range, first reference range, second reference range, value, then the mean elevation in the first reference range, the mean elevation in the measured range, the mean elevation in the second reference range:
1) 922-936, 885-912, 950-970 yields 5.7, 5.67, 3.35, 5.67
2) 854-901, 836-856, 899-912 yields 0.1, 5.67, 5.66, 5.68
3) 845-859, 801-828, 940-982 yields 0.0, 5.73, 5.68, 5.52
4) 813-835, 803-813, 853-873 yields -0.5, 5.65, 5.76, 5.62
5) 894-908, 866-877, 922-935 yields -4.0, 5.61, 5.68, 3.31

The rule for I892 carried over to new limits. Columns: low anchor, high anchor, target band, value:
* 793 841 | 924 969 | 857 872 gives -0.05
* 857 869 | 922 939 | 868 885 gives -0.09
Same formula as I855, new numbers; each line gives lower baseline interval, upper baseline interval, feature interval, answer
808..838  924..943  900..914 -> -4.9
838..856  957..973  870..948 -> 9.5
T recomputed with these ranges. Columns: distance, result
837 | 5.699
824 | 6.059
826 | 5.731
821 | 6.003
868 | 5.621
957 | 5.994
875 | 5.632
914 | 5.816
